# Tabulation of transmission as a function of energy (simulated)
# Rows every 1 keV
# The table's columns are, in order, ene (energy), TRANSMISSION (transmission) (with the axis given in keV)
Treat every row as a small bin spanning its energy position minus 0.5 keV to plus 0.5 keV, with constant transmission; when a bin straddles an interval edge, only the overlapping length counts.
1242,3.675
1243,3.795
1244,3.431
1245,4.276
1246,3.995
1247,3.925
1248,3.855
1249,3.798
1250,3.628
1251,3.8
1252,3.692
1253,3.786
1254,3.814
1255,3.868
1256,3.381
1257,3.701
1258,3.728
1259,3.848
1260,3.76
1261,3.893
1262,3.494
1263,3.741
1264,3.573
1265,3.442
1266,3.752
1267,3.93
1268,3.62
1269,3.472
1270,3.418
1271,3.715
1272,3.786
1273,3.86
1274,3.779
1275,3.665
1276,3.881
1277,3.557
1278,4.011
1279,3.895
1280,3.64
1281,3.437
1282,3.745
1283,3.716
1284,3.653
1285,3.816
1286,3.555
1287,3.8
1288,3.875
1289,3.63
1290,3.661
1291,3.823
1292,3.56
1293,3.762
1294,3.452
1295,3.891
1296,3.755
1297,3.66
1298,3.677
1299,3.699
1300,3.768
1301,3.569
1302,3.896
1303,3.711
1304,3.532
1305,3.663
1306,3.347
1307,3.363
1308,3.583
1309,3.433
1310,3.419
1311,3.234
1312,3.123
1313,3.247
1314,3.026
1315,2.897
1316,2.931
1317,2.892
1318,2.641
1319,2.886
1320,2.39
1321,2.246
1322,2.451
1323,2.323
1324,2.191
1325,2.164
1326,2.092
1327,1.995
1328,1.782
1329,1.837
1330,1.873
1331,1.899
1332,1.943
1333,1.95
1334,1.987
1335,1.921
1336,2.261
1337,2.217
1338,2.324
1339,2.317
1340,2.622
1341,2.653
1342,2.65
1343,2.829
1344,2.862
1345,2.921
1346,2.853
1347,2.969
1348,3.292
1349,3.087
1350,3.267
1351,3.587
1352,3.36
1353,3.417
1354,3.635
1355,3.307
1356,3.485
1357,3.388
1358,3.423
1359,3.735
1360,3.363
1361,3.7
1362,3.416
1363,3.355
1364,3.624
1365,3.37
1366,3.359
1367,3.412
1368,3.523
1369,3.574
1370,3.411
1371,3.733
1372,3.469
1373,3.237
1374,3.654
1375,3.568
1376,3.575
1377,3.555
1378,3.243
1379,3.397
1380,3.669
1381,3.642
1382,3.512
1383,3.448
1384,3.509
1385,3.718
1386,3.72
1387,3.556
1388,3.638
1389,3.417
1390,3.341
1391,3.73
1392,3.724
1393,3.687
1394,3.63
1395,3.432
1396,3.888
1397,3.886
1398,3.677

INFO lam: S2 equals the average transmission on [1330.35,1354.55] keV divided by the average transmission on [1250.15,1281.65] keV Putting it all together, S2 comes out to 0.7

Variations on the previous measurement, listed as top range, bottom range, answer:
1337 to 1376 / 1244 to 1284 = 0.87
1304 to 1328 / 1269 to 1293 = 0.77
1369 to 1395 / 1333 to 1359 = 1.22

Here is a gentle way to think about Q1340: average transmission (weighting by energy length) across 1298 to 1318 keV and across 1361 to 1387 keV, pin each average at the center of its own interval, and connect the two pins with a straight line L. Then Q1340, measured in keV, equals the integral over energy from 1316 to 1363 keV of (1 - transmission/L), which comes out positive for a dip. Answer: 10.0 keV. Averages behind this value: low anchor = 3.37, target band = 2.71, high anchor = 3.51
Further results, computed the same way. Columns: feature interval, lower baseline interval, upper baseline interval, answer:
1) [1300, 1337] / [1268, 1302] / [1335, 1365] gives 7.4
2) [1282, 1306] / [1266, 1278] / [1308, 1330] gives -3.7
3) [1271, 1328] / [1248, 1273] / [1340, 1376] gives 3.3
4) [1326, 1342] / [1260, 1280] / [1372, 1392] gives 6.6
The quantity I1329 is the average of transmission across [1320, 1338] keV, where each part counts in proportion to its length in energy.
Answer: 2.08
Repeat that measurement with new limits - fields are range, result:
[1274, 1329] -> 3.3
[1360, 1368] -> 3.46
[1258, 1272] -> 3.67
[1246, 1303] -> 3.72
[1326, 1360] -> 2.72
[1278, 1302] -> 3.71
